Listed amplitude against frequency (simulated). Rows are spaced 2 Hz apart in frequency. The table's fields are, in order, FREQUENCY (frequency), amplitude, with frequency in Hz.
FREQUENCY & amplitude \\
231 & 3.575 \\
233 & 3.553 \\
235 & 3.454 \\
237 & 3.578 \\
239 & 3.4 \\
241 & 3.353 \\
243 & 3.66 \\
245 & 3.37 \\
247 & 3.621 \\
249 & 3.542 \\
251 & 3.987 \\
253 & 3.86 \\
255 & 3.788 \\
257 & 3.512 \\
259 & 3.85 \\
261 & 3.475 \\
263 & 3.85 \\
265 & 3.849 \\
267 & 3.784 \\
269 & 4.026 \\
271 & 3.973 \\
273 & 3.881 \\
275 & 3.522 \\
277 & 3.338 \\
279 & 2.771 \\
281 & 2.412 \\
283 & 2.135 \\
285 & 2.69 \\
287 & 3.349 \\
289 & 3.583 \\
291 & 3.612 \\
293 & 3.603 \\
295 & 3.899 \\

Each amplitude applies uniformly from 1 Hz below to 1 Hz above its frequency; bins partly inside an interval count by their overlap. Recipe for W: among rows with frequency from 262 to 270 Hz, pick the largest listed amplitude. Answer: 4.026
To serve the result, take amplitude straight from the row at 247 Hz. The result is 3.621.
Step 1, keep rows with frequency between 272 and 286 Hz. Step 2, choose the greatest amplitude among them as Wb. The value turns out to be 3.881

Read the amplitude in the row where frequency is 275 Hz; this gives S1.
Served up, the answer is 3.522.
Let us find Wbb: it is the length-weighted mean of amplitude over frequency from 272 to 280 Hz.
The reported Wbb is 3.38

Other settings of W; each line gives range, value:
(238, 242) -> 3.4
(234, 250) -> 3.66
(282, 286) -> 2.69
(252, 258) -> 3.86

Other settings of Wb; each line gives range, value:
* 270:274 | 3.973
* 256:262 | 3.85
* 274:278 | 3.522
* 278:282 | 2.771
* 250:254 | 3.987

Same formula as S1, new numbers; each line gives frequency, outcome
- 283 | 2.135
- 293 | 3.603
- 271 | 3.973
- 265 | 3.849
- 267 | 3.784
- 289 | 3.583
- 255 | 3.788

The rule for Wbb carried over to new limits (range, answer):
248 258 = 3.74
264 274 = 3.9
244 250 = 3.51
